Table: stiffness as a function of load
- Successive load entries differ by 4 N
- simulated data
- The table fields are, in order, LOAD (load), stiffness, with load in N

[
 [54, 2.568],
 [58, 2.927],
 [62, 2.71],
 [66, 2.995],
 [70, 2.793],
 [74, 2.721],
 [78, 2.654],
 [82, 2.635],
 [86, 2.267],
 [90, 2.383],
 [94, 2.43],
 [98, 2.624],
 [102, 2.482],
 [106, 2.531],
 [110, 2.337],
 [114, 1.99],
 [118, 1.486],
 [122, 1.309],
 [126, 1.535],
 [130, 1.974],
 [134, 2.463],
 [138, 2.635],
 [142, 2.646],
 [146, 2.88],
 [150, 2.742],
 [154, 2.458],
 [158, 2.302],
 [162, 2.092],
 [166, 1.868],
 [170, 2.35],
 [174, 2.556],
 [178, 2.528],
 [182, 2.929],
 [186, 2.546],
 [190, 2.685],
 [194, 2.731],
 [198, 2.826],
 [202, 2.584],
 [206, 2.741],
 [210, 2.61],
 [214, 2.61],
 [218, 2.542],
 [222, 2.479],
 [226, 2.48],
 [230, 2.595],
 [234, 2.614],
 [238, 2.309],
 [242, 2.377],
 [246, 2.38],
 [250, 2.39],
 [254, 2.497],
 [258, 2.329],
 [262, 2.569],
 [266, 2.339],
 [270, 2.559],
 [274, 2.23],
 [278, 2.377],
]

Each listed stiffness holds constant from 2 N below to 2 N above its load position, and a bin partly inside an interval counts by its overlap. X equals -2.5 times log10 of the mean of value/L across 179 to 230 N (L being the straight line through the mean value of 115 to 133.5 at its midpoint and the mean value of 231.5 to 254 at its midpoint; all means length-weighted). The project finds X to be -0.21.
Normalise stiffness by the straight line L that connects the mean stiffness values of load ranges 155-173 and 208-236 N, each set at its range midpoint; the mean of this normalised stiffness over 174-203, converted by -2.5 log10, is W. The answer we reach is -0.15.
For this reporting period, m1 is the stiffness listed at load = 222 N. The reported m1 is 2.479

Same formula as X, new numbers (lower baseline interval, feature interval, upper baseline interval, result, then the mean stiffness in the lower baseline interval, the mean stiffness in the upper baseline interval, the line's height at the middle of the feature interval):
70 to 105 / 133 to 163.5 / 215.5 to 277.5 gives -0.01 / 2.54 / 2.45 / 2.5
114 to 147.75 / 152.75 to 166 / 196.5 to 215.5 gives 0.05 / 2.1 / 2.67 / 2.32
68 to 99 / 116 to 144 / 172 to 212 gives 0.29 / 2.56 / 2.67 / 2.61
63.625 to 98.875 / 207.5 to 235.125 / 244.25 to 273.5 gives -0.04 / 2.61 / 2.43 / 2.47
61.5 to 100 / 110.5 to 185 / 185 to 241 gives 0.15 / 2.62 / 2.59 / 2.61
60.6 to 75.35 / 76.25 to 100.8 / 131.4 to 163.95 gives 0.10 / 2.81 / 2.52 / 2.74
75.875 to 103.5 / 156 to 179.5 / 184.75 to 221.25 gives 0.14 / 2.5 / 2.65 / 2.6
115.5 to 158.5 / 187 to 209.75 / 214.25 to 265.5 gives -0.14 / 2.22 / 2.46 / 2.36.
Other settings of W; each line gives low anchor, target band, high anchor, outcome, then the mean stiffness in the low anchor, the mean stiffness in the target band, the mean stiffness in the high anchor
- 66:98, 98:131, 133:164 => 0.27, 2.59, 2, 2.53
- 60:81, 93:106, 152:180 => 0.04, 2.77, 2.52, 2.31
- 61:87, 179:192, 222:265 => -0.07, 2.7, 2.71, 2.45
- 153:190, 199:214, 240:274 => -0.10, 2.42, 2.65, 2.42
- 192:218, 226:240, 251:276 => 0.02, 2.67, 2.5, 2.42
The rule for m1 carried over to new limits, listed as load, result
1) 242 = 2.377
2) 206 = 2.741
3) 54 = 2.568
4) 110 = 2.337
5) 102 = 2.482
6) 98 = 2.624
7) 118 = 1.486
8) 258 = 2.329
